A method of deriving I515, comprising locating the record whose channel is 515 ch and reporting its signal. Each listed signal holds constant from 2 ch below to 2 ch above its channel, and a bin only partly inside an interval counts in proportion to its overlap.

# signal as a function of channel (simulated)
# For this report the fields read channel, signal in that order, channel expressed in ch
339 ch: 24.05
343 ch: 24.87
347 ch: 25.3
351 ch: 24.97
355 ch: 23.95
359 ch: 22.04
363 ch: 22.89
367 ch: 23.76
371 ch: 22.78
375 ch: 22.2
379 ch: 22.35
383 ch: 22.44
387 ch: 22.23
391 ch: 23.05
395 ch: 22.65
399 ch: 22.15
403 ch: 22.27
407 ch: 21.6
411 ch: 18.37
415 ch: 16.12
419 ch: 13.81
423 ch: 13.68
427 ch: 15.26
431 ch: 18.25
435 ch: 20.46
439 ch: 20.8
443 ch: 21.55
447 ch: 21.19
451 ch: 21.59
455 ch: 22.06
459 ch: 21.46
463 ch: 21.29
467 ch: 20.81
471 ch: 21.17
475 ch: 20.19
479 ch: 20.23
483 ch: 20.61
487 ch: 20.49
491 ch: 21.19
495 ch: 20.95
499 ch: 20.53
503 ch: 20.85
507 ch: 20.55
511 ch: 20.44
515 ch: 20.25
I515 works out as 20.25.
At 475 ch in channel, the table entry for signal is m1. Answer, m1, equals 20.19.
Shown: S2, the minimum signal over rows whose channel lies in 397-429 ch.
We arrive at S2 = 13.68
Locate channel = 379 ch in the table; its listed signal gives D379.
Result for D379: 22.35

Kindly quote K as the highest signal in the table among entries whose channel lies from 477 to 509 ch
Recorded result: 21.19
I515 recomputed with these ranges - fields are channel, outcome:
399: 22.15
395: 22.65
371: 22.78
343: 24.87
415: 16.12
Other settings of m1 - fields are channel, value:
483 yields 20.61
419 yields 13.81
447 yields 21.19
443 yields 21.55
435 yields 20.46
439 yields 20.8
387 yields 22.23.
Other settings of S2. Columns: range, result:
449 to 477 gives 20.19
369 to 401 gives 22.15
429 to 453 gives 18.25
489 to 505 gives 20.53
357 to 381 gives 22.04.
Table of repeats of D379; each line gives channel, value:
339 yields 24.05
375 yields 22.2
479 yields 20.23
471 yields 21.17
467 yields 20.81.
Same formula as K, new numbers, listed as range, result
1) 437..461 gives 22.06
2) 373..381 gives 22.35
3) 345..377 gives 25.3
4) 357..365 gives 22.89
